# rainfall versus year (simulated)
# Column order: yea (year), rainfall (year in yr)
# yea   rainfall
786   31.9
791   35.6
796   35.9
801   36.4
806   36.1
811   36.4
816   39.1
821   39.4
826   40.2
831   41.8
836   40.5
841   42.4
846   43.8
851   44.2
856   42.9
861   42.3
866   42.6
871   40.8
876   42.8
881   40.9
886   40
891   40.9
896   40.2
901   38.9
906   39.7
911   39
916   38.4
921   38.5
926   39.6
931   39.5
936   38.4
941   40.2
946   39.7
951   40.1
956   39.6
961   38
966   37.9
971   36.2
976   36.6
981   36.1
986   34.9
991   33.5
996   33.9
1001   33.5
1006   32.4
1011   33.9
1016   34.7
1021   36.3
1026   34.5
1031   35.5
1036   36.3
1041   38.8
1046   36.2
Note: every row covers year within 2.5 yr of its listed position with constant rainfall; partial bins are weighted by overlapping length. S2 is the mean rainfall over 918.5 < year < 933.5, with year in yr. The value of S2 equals 39.2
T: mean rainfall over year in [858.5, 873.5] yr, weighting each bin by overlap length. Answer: 41.9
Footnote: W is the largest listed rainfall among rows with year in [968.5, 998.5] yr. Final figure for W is 36.6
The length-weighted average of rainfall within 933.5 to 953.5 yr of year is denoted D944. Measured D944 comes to 39.6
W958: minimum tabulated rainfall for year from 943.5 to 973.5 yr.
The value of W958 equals 36.2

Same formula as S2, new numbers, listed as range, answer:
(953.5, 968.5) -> 38.5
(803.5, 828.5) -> 38.2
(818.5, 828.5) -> 39.8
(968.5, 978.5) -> 36.4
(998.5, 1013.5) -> 33.3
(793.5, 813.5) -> 36.2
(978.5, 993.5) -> 34.8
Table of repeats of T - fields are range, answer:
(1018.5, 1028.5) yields 35.4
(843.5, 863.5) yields 43.3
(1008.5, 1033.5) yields 35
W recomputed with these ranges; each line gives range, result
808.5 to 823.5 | 39.4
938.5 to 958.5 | 40.2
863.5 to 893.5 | 42.8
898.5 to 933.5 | 39.7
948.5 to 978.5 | 40.1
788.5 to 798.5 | 35.9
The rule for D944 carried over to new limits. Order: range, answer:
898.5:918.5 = 39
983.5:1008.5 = 33.6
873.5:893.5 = 41.1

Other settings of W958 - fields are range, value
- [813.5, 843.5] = 39.1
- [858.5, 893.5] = 40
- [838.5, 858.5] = 42.4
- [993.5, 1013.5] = 32.4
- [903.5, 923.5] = 38.4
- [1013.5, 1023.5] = 34.7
